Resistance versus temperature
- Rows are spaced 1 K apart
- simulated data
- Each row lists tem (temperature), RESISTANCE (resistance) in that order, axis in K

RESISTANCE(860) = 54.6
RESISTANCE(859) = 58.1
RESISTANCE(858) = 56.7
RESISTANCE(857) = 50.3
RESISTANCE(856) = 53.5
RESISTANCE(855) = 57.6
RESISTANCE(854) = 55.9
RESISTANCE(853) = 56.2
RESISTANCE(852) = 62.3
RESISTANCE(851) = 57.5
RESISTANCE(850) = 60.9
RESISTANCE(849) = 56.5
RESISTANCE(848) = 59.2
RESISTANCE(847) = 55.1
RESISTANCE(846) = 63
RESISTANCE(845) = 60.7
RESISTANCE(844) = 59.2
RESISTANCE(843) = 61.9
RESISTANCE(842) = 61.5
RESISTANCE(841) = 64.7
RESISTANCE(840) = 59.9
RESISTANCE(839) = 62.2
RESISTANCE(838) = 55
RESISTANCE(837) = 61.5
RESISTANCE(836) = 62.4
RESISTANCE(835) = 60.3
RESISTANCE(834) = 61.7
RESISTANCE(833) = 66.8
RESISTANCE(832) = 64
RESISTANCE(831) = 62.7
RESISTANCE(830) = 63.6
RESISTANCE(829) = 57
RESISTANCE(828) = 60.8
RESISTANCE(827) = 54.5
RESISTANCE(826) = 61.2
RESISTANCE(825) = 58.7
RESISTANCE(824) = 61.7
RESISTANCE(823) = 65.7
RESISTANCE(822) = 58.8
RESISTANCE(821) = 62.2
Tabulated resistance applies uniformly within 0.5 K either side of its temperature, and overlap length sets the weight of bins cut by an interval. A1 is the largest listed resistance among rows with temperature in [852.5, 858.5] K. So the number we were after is 57.6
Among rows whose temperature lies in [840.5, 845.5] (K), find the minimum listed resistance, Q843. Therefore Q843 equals 59.2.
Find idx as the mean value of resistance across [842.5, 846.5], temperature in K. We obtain 61.2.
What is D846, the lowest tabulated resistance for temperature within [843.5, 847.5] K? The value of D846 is 55.1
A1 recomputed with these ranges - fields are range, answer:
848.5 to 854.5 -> 62.3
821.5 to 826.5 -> 65.7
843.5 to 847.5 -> 63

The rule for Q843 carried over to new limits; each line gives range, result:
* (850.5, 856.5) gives 53.5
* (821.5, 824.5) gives 58.8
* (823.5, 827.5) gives 54.5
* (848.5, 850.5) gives 56.5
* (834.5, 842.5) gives 55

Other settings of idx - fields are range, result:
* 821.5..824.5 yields 62.1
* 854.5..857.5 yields 53.8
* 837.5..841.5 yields 60.5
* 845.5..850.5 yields 58.9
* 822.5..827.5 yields 60.4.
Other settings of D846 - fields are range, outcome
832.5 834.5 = 61.7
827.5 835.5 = 57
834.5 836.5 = 60.3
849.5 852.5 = 57.5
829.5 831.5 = 62.7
